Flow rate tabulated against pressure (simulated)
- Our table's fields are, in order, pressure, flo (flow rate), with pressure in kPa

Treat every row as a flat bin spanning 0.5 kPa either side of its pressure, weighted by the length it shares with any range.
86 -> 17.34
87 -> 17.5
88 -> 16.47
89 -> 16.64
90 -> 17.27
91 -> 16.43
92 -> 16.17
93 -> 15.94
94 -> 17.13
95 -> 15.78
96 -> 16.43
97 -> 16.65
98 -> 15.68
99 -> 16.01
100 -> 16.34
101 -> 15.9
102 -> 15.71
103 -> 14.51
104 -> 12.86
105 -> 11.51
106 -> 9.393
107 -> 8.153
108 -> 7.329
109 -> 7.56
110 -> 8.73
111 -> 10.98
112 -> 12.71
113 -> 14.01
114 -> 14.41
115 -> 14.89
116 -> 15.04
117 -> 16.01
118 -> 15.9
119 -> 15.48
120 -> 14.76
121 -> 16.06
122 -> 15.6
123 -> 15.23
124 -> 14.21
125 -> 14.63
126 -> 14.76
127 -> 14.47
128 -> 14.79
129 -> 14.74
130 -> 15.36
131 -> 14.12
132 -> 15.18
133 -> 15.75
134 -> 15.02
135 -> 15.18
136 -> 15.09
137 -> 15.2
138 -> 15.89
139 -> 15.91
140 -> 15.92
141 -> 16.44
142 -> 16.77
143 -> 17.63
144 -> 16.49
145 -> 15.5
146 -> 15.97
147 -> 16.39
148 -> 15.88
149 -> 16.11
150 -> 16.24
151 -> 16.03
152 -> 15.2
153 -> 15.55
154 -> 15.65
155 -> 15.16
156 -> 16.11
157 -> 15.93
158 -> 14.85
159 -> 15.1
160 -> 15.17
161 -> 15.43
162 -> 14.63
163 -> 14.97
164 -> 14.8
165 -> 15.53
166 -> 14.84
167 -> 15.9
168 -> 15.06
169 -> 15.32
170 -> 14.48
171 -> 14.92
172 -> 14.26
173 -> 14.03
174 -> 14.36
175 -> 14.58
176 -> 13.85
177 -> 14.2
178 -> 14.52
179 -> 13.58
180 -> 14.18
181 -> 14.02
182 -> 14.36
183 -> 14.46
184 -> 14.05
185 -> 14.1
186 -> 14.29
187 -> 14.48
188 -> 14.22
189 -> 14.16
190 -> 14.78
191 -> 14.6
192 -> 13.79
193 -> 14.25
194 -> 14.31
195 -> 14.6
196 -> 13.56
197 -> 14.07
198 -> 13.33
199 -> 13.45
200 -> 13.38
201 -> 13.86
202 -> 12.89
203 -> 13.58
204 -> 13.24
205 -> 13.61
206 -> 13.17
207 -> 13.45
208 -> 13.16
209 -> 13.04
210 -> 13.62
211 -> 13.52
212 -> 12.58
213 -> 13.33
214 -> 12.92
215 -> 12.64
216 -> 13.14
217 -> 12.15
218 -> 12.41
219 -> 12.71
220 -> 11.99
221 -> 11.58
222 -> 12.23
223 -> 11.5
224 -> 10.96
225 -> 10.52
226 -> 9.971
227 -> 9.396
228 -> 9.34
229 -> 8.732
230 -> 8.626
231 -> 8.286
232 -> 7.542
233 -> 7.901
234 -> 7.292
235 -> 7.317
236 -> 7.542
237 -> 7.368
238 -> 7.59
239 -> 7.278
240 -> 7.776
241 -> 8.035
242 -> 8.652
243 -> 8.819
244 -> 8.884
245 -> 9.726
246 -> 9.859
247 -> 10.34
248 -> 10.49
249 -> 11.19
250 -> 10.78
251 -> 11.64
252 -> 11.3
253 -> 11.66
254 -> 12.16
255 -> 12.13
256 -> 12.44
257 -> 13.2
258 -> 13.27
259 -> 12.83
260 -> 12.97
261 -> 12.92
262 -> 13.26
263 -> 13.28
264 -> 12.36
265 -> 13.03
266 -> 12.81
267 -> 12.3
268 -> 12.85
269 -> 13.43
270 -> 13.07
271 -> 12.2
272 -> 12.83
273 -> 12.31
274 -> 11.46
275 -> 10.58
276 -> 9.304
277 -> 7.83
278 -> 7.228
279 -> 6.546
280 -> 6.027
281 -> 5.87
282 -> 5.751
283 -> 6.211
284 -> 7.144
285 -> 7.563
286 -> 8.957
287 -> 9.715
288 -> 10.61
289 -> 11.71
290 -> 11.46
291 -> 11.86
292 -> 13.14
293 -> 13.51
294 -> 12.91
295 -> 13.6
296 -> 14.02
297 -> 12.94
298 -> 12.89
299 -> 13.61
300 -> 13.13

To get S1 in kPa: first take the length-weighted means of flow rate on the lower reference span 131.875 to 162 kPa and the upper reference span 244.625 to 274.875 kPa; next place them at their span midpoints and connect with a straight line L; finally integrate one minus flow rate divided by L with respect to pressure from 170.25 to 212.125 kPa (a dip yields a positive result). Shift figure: 1.2 kPa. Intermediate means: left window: 15.7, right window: 12.1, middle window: 13.9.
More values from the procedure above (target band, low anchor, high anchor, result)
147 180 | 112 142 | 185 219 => -1.6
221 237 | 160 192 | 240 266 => 4.2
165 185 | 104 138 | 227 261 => -4.1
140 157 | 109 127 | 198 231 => -3.2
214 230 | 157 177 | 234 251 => -1.1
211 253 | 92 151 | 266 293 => 5.0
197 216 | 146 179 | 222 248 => -3.3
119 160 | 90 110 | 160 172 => -2.6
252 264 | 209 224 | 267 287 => -2.6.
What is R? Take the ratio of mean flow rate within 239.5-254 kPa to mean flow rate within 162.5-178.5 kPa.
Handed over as 0.68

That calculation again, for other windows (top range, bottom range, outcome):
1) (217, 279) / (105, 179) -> 0.72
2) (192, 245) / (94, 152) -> 0.77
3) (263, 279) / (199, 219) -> 0.87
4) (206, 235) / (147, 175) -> 0.73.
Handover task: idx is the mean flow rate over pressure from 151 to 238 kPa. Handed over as 13.1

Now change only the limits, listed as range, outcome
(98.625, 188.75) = 14.6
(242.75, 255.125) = 10.7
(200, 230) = 12.2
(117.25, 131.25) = 15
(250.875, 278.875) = 12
